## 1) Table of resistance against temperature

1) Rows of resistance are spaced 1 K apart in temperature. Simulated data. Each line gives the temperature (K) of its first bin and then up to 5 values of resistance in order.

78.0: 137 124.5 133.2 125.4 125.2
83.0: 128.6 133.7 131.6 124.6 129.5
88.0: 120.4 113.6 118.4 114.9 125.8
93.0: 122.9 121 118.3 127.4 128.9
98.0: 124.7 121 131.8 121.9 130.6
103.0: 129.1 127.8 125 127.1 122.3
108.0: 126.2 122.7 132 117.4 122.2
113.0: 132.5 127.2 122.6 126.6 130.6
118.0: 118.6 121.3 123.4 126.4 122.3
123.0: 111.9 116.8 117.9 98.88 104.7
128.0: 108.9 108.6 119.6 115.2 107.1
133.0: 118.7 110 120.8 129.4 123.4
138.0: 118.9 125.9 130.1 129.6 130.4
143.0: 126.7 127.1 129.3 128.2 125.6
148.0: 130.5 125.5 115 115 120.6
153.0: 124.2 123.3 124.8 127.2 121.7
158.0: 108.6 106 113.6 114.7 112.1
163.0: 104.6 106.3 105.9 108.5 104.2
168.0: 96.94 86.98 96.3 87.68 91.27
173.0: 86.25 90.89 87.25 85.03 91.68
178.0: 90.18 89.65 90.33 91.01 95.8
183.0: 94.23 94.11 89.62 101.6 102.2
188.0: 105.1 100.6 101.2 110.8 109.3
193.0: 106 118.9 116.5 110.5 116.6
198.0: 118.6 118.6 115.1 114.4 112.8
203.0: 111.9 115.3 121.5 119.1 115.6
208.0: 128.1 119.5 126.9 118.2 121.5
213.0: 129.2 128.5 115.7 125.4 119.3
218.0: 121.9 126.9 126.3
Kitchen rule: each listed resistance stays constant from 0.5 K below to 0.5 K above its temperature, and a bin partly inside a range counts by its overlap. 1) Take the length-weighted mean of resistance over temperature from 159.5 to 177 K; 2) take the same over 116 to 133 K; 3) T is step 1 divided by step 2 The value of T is 0.8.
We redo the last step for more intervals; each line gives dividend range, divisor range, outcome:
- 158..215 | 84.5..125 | 0.86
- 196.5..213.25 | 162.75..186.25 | 1.26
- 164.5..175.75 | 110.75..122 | 0.76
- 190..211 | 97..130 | 0.95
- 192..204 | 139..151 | 0.90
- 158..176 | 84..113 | 0.80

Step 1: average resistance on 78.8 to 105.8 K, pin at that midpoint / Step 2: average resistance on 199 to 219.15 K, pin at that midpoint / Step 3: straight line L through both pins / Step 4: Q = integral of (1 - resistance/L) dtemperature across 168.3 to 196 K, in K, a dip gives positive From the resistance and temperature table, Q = 5.6 K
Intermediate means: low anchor 125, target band 96.9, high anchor 120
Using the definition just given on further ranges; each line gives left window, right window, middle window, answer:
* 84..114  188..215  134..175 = 2.0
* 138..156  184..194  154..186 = 3.8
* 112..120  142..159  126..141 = 0.9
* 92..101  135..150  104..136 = 1.4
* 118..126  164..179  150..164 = -2.1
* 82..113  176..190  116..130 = -0.1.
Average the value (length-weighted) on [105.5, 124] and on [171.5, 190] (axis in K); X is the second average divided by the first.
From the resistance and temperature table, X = 0.8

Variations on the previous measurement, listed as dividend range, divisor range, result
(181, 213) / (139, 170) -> 0.95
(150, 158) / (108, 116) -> 0.97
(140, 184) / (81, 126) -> 0.88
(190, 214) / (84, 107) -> 0.94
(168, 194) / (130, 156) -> 0.78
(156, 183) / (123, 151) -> 0.83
